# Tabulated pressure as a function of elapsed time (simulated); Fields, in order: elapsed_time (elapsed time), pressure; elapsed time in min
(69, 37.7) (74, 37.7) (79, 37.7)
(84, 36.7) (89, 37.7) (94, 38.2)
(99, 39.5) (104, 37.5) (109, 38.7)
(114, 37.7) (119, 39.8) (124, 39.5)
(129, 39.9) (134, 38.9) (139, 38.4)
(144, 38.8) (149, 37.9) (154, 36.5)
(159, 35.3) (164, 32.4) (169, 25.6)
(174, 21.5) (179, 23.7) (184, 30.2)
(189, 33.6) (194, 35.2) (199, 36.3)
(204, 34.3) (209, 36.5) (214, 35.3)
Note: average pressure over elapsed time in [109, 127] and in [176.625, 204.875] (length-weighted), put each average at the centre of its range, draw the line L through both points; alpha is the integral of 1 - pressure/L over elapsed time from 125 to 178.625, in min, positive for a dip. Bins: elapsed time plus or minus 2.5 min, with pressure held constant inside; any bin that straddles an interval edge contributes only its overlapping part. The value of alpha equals 2.6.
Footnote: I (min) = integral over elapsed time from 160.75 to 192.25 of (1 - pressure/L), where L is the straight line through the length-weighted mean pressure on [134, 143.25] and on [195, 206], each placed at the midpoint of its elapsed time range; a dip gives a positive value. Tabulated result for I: 7.2 min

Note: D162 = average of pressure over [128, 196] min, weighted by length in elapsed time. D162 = 33.3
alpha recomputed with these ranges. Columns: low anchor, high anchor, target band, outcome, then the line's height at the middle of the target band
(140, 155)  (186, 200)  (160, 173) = 2.76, 36.6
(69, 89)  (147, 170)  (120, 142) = -2.52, 35.2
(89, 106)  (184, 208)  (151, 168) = 0.89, 35.9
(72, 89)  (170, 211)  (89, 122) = -2.33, 36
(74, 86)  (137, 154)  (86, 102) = -0.38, 37.5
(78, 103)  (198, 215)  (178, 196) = 2.41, 36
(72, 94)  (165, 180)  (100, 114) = -1.72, 34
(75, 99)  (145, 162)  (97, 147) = -2.25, 37.2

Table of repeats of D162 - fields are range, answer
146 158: 37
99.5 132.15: 38.9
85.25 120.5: 38.3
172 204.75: 30.6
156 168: 32.9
